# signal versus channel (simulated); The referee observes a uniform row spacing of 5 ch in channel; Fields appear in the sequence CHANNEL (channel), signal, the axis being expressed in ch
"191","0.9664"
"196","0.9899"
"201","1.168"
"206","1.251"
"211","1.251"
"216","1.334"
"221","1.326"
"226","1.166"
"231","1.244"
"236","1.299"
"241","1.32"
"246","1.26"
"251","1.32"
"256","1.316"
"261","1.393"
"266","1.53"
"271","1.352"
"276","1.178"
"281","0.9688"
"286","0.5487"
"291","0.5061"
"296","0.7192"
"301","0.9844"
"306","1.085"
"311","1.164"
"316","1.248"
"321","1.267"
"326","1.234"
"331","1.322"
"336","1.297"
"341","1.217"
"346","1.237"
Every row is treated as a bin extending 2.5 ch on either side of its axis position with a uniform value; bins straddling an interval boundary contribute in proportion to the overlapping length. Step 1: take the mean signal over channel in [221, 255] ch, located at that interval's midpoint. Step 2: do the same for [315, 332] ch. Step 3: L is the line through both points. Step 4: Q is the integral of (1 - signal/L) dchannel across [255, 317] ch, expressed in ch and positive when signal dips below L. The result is 9.91 ch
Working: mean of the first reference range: 1.27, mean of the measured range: 1.07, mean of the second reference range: 1.26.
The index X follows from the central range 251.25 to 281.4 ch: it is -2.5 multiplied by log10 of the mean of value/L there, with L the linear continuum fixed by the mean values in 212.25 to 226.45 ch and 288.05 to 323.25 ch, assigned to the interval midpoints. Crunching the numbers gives -0.17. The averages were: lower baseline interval 1.29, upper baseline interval 0.989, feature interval 1.31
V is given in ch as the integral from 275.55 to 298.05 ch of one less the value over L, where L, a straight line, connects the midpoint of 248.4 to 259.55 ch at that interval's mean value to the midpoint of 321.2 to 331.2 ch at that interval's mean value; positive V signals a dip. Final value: 9.5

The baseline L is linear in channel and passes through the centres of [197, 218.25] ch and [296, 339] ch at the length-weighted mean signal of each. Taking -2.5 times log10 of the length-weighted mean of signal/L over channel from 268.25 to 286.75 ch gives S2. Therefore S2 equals 0.127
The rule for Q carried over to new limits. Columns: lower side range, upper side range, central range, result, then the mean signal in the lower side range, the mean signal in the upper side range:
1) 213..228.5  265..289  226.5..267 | -4.81 ch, 1.27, 1.08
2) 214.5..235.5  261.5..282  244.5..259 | -0.26 ch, 1.27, 1.29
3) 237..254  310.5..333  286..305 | 7.92 ch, 1.3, 1.25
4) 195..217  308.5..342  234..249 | -0.93 ch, 1.2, 1.25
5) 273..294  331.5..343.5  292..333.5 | -1.49 ch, 0.812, 1.27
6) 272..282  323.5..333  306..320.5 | 0.47 ch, 1.13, 1.28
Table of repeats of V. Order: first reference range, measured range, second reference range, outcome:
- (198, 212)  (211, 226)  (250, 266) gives -0.4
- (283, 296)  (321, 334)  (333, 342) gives -1.8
